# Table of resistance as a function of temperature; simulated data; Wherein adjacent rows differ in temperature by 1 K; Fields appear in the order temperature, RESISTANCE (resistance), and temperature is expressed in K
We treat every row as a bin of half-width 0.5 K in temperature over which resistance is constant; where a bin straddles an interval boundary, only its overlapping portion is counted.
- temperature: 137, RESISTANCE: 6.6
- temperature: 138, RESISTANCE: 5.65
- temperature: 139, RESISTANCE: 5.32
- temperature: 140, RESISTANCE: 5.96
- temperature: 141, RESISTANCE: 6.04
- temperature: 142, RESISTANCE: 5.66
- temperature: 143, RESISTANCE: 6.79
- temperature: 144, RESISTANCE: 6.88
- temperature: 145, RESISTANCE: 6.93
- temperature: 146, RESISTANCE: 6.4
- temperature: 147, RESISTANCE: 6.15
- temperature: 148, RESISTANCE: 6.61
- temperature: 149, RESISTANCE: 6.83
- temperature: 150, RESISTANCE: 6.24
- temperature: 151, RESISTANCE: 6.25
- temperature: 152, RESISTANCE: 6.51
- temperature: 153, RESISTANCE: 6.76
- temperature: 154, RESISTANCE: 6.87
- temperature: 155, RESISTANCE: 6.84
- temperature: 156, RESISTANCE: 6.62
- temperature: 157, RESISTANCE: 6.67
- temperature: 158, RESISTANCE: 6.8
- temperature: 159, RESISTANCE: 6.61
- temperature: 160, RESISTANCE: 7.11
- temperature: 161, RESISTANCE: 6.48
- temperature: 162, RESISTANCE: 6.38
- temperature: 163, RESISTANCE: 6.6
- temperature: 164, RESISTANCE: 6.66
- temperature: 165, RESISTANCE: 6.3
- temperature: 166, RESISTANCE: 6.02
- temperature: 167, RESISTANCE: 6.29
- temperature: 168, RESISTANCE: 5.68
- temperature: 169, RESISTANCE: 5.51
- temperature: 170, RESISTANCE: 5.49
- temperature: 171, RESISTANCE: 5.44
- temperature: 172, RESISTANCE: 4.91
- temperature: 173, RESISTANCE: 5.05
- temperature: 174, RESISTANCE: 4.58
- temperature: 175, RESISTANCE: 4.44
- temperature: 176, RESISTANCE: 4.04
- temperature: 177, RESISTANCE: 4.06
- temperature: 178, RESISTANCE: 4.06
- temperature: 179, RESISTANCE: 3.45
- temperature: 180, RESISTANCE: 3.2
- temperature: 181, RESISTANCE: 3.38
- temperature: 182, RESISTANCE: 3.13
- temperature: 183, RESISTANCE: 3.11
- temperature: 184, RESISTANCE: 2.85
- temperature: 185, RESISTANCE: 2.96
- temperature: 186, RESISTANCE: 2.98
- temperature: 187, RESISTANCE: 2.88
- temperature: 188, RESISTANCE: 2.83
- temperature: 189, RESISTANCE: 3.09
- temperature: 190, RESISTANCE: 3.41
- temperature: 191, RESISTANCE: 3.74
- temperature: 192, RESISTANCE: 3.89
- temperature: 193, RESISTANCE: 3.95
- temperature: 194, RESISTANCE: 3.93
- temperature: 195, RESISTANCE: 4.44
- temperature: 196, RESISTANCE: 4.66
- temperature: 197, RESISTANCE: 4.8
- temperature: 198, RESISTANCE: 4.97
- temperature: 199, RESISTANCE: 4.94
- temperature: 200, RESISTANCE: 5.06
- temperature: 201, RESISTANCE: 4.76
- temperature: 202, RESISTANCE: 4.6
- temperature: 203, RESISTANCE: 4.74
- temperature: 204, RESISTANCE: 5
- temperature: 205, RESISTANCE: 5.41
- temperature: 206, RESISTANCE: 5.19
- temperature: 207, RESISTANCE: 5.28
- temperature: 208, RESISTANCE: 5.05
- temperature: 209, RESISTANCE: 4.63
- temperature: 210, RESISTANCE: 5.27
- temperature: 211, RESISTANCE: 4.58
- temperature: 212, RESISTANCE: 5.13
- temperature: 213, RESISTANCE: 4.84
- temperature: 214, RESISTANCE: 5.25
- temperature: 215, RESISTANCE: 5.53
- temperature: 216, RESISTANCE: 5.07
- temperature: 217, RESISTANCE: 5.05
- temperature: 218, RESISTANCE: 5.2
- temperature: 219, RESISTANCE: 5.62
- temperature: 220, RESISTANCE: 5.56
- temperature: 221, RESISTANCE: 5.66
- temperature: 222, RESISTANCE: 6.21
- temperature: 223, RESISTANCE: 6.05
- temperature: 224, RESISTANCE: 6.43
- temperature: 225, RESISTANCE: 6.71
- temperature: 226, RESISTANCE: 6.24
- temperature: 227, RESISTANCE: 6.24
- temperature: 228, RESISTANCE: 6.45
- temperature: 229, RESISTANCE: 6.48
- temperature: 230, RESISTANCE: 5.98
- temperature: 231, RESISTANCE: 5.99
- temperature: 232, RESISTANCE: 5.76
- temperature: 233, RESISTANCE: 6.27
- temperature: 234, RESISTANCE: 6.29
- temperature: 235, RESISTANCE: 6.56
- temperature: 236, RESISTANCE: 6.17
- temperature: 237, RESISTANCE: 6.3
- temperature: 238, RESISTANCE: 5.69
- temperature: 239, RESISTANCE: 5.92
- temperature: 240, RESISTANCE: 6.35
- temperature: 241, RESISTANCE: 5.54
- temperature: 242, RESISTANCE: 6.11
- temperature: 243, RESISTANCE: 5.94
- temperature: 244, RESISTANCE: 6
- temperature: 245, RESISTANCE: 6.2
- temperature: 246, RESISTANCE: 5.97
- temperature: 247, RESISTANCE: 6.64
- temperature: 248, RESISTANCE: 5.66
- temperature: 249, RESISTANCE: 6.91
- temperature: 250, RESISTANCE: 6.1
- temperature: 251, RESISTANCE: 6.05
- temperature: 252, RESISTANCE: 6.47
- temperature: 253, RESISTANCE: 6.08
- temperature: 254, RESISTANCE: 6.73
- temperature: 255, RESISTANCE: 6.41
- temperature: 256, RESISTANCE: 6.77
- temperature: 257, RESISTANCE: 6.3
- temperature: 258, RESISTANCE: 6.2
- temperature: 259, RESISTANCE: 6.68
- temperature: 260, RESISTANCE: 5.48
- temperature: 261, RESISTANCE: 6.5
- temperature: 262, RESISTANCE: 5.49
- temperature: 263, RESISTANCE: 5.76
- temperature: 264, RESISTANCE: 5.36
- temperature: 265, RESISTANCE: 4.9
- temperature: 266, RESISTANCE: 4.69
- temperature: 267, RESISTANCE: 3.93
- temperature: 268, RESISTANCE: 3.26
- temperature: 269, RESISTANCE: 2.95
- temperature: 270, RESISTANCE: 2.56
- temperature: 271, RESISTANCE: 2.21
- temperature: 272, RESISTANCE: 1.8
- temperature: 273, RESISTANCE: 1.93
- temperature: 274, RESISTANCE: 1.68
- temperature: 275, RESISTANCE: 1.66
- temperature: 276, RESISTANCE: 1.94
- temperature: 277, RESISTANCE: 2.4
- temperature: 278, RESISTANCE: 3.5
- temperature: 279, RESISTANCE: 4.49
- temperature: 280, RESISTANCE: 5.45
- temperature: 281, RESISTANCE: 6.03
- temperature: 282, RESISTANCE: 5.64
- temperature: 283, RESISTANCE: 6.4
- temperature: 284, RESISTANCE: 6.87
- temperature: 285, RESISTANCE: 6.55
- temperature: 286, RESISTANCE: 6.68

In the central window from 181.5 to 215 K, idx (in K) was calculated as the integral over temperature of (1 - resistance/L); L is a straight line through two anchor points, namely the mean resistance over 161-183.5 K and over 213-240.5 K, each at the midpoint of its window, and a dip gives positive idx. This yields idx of 7.0 K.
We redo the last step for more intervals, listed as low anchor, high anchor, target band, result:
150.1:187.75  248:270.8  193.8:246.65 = -1.9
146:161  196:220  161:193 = 8.4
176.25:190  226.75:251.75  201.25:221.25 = -1.8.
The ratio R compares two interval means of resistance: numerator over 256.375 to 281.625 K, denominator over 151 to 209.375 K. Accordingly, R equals 0.8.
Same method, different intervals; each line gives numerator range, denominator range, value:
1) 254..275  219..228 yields 0.74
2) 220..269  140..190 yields 1.11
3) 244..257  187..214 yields 1.40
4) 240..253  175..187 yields 1.80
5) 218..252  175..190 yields 1.84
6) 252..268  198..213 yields 1.16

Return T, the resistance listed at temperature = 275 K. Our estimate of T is 1.66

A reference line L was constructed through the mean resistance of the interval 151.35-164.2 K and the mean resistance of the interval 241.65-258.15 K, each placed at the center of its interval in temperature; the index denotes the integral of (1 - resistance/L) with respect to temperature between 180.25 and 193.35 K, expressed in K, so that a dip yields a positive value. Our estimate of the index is 6.6 K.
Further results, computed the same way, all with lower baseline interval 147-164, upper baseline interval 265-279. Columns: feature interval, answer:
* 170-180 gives 2.6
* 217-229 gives -4.4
